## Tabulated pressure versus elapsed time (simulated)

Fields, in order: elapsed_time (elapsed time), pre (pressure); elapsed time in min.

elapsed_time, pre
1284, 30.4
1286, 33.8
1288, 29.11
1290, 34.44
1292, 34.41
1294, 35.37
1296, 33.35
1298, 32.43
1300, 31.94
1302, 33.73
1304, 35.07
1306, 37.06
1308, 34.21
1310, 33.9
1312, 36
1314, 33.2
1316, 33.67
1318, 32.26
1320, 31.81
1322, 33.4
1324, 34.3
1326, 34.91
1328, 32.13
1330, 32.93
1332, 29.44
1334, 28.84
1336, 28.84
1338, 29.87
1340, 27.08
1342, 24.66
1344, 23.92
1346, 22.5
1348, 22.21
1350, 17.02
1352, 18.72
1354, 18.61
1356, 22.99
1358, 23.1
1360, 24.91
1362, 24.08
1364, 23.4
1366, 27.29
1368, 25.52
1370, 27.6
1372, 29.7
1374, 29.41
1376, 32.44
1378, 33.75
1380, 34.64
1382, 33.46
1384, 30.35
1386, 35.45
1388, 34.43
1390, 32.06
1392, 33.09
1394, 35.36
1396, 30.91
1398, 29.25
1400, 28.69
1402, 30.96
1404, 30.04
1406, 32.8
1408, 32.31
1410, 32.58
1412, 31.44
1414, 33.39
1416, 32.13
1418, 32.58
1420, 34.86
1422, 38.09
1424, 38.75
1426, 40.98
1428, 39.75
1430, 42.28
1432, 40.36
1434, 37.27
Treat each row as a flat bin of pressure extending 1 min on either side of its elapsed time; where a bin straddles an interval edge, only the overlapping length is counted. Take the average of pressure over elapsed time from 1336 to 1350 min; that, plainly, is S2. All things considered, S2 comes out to 24.7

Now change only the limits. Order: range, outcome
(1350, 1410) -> 29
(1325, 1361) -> 25.7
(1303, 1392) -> 29.4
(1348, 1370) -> 22.8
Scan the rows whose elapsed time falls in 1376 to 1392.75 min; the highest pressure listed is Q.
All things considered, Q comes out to 35.45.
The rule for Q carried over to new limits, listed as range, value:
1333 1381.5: 34.64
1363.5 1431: 42.28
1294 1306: 37.06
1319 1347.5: 34.91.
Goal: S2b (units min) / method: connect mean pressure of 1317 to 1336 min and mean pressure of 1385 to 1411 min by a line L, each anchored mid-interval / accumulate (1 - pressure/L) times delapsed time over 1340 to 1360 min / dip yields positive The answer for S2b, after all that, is 6.3 min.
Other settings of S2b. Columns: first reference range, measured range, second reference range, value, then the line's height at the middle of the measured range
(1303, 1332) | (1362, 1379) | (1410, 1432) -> 3.28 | 35.1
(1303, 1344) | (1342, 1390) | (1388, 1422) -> 7.94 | 32.1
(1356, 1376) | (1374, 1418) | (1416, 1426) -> -1.15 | 31.7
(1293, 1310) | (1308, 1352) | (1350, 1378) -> 1.07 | 30.1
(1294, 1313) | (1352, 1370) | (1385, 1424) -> 5.25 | 33.4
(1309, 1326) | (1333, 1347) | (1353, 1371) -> 1.15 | 28.9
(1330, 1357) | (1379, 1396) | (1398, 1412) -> -2.46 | 29.2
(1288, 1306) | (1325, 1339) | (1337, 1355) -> -2.75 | 25.9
